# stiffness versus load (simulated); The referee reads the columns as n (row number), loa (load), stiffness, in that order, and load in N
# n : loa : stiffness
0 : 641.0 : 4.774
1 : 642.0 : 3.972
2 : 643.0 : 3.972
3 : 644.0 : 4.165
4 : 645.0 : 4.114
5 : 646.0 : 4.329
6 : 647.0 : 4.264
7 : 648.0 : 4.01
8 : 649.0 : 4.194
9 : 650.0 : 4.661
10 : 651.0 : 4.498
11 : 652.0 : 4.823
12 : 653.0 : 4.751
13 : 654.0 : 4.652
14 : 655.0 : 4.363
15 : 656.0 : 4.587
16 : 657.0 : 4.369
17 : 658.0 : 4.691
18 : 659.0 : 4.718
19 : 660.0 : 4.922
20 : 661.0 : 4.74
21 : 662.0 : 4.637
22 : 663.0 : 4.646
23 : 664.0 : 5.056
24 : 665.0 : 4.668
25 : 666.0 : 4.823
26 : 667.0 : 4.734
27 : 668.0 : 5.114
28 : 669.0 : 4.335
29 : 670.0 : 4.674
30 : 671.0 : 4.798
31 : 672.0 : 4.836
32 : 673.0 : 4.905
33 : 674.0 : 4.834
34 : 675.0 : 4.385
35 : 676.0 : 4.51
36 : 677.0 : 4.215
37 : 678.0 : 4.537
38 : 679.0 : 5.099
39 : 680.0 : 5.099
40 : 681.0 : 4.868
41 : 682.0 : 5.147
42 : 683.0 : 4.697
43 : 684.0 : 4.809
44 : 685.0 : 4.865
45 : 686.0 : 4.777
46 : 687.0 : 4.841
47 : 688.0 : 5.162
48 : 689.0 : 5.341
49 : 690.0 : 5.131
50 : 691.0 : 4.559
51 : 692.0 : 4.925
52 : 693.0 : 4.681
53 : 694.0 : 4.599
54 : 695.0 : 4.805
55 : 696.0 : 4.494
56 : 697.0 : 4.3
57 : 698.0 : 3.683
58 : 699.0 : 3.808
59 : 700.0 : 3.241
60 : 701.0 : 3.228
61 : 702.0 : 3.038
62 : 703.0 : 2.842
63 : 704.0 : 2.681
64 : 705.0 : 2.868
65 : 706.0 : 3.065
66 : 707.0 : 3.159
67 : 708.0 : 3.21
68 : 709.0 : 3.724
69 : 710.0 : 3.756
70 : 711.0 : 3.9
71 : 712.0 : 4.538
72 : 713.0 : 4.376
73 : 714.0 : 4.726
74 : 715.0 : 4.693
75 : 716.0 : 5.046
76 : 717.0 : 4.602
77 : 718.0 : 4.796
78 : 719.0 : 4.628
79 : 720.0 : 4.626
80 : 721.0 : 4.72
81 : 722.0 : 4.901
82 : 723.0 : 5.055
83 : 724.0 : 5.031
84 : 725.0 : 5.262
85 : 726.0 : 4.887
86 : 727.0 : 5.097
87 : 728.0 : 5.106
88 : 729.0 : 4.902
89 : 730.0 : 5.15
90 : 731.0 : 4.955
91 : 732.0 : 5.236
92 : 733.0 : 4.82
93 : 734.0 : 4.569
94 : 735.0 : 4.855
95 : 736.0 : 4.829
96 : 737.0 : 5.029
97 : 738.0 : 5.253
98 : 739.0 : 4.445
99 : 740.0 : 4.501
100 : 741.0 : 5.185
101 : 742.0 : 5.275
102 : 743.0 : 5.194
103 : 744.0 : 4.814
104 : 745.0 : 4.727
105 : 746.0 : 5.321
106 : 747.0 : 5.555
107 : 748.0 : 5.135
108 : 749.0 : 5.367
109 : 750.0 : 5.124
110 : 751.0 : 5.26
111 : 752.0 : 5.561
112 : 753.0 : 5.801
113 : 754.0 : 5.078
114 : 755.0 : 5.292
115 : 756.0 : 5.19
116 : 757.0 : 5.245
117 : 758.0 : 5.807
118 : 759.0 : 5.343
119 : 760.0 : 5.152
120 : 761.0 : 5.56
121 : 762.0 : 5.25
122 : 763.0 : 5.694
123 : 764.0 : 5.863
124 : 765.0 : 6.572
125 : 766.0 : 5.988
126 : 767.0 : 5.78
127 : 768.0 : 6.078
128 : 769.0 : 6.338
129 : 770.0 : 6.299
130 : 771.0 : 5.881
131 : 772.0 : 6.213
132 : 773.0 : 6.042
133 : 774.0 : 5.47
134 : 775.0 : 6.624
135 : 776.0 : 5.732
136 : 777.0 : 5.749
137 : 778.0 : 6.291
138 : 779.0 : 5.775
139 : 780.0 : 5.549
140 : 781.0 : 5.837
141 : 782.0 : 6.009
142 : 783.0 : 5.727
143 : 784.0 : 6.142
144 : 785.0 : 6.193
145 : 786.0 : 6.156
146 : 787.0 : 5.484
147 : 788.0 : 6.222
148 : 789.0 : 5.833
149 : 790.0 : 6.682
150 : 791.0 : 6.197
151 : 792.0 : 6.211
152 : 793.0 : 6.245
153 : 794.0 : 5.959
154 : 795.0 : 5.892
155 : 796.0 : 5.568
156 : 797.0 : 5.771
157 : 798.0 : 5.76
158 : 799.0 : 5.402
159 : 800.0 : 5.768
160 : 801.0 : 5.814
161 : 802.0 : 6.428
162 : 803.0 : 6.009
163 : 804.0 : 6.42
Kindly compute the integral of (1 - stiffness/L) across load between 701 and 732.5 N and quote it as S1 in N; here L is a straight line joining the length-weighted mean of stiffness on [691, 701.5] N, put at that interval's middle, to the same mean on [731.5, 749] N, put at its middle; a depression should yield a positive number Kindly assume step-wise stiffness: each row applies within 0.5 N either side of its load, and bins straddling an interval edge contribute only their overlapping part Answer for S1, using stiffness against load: 1.8 N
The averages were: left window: 4.19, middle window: 4.32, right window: 5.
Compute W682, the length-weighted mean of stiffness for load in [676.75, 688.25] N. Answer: 4.85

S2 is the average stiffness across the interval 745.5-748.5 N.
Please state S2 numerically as 5.34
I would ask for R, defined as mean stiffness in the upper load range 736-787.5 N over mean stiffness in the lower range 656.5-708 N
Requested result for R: 1.3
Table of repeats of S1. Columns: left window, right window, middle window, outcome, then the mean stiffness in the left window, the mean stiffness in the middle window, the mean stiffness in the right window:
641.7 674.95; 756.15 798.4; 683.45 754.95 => 8.7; 4.57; 4.62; 5.9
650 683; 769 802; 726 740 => 1.3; 4.72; 4.92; 5.97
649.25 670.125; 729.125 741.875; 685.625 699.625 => 0.4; 4.68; 4.64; 4.91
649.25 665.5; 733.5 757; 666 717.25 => 5.0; 4.67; 4.36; 5.11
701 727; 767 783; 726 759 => -0.7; 4.17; 5.11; 5.98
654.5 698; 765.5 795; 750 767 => 0.6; 4.74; 5.54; 6.02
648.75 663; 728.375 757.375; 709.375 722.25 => 1.0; 4.62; 4.55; 5.09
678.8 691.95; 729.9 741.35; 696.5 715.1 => 5.0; 4.95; 3.6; 4.89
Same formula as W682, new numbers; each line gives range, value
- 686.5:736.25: 4.41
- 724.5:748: 5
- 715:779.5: 5.32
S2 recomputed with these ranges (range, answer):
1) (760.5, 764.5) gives 5.59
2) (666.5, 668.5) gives 4.92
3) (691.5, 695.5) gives 4.75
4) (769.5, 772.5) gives 6.13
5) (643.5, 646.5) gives 4.2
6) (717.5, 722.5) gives 4.73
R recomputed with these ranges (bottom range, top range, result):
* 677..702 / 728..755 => 1.11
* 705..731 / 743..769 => 1.22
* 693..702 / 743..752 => 1.30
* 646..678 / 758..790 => 1.28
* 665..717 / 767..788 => 1.37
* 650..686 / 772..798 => 1.26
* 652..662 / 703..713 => 0.74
